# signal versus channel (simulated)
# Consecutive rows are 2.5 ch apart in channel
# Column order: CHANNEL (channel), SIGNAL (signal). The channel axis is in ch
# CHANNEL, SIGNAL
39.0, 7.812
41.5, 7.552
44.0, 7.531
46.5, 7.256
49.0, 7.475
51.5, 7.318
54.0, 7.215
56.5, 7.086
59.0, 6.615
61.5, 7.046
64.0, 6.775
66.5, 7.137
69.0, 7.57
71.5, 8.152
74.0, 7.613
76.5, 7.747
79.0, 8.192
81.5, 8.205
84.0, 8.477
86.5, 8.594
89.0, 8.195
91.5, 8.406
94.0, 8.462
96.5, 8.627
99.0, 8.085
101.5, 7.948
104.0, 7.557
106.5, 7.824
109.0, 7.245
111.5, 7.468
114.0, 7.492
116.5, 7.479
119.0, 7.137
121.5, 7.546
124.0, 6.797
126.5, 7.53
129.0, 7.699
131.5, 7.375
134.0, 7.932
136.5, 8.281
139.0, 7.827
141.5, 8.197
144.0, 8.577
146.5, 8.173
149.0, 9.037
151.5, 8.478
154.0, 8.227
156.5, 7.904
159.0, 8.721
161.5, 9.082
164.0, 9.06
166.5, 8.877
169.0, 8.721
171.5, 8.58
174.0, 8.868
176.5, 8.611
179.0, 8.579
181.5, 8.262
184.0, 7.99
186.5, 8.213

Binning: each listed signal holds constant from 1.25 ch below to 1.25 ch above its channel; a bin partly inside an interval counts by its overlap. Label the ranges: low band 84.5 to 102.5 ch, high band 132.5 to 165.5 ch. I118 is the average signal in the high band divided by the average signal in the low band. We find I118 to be 1.01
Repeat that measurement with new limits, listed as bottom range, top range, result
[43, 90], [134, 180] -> 1.12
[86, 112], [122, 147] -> 0.97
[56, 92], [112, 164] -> 1.04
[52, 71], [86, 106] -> 1.15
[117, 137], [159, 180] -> 1.17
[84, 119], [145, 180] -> 1.09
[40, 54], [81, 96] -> 1.13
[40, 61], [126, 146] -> 1.10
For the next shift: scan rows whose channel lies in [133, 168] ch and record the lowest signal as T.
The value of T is 7.827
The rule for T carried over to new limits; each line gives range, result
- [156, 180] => 7.904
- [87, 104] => 7.557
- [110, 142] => 6.797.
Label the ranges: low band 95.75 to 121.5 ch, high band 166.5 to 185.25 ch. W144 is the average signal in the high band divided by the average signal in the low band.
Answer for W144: 1.1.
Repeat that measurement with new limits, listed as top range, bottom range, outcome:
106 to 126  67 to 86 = 0.92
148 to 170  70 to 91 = 1.06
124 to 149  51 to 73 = 1.10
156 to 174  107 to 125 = 1.19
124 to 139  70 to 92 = 0.94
